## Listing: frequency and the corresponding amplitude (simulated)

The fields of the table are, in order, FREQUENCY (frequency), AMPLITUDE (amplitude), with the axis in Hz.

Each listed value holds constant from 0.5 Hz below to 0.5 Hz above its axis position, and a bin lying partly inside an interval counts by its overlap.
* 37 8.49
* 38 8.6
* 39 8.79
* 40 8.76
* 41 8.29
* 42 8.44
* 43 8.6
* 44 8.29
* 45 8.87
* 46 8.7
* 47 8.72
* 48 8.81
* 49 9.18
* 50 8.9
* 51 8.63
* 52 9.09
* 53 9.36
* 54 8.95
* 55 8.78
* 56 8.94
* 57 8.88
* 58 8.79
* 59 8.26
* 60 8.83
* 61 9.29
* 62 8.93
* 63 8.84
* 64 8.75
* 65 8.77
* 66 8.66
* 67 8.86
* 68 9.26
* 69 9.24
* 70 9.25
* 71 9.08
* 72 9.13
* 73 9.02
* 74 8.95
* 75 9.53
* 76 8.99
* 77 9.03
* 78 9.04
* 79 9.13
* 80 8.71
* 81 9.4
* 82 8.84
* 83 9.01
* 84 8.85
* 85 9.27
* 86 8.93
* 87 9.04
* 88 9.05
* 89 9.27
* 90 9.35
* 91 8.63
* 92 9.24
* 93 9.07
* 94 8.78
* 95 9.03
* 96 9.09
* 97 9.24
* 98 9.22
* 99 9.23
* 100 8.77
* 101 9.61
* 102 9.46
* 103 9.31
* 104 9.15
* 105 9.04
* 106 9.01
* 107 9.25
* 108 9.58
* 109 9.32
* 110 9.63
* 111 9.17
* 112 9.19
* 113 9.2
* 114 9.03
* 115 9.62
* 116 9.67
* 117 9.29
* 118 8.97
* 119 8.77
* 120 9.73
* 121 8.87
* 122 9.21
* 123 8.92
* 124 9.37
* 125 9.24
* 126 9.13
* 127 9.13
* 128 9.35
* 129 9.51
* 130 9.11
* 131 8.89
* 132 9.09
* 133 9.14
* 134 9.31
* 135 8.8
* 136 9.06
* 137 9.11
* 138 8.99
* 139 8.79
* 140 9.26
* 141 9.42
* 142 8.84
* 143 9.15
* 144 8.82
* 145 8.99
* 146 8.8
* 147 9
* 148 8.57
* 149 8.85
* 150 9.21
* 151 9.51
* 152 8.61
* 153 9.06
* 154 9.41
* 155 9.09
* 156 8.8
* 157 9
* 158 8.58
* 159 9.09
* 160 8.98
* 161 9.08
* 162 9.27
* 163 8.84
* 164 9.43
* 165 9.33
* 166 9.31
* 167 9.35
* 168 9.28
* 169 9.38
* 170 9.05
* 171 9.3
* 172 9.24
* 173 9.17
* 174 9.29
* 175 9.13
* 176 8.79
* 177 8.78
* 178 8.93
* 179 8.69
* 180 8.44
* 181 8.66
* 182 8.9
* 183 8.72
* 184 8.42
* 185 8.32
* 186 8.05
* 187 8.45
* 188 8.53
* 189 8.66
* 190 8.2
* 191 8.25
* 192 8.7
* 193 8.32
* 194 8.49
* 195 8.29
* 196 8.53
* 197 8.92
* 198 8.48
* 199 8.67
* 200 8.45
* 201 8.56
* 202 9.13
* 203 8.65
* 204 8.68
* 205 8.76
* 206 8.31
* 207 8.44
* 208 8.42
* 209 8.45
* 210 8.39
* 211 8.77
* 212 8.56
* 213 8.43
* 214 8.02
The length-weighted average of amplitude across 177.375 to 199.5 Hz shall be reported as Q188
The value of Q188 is 8.53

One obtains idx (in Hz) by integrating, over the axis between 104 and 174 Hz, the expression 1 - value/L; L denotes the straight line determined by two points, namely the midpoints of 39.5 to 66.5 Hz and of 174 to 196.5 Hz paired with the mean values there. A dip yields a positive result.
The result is -4.0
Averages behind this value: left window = 8.79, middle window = 9.14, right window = 8.57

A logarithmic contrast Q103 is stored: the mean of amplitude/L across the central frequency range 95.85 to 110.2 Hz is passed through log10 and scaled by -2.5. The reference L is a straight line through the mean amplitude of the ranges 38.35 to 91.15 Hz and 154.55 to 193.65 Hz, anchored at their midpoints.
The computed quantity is -0.04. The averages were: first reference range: 8.92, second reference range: 8.86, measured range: 9.26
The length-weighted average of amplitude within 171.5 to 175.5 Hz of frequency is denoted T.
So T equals 9.21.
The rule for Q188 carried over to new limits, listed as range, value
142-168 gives 9.05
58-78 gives 8.98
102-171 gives 9.14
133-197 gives 8.9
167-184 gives 8.98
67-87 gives 9.08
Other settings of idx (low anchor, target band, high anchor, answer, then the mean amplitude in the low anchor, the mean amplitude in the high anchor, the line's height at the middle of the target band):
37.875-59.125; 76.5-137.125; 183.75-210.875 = -3.4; 8.77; 8.51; 8.66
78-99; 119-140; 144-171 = -0.1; 9.06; 9.07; 9.07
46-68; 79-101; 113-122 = 0.0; 8.87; 9.24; 9.07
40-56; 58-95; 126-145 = -0.5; 8.78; 9.1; 8.88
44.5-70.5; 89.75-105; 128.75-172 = -0.3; 8.91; 9.08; 8.98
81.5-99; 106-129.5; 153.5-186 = -0.6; 9.06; 8.99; 9.03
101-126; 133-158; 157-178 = 0.5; 9.25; 9.13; 9.18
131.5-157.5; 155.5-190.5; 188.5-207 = -0.5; 9.03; 8.56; 8.77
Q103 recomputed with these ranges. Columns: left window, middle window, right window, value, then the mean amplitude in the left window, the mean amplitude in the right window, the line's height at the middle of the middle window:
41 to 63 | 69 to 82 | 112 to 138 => -0.02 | 8.81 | 9.18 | 8.93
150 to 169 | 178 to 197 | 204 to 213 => 0.03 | 9.12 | 8.52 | 8.78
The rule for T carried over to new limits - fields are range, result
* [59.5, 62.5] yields 9.02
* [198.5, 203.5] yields 8.69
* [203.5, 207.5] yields 8.55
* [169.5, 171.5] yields 9.18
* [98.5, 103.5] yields 9.28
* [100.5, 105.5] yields 9.31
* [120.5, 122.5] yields 9.04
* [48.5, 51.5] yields 8.9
